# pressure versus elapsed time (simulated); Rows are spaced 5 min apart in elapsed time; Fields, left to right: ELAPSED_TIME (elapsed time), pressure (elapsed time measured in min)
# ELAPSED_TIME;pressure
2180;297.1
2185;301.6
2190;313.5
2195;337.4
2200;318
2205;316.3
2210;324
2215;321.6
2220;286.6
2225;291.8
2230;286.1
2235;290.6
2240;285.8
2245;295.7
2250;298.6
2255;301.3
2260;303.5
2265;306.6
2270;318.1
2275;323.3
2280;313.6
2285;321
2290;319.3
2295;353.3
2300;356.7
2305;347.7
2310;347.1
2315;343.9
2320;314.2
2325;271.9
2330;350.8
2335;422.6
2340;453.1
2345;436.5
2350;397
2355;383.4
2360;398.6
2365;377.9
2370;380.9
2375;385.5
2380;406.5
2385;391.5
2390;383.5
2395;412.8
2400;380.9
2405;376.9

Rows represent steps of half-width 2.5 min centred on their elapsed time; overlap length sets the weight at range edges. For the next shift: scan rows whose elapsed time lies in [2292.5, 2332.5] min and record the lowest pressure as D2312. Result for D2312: 271.9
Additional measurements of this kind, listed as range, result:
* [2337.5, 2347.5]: 436.5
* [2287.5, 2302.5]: 319.3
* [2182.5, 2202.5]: 301.6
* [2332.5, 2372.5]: 377.9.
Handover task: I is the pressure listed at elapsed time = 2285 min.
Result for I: 321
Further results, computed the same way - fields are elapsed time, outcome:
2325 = 271.9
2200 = 318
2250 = 298.6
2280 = 313.6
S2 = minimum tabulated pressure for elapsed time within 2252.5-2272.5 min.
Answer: 301.3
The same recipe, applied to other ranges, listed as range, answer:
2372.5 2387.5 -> 385.5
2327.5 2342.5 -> 350.8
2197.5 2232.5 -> 286.1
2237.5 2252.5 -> 285.8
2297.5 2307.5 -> 347.7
